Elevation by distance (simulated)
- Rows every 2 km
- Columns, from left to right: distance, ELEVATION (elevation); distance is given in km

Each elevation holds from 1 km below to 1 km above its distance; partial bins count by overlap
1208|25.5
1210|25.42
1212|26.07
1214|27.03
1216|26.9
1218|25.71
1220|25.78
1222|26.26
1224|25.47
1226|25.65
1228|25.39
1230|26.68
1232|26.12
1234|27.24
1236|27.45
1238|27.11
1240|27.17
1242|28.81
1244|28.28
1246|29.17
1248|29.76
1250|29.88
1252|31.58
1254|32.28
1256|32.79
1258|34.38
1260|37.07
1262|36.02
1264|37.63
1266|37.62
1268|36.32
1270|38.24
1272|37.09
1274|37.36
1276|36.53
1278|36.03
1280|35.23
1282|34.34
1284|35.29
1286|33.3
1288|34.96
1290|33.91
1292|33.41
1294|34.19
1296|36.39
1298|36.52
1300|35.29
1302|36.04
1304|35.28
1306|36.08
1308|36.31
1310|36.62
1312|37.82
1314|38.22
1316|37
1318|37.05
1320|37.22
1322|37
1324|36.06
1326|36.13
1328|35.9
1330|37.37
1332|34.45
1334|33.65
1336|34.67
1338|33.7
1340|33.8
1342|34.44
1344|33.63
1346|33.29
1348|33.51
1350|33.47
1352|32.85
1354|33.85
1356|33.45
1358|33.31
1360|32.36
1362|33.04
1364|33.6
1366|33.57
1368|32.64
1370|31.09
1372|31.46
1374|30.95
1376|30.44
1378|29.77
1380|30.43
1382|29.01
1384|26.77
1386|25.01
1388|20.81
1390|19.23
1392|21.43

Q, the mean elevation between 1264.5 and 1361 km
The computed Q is 35.4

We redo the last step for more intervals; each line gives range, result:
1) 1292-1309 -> 35.6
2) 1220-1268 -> 30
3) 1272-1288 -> 35.5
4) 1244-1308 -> 34.8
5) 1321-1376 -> 33.8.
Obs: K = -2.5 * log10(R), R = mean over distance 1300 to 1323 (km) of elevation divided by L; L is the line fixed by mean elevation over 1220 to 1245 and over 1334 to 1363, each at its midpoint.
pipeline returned -0.17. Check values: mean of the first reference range 26.8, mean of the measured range 36.7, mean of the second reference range 33.5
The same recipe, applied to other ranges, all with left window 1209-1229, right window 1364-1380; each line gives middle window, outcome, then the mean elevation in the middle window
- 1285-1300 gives -0.21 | 34.7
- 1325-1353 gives -0.14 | 34.3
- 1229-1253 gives -0.06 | 28.3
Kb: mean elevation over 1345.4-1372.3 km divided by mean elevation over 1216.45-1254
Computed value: 1.20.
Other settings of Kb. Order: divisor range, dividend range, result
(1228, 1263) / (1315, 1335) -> 1.21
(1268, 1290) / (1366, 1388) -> 0.83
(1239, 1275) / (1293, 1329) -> 1.09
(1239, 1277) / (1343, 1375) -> 0.98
